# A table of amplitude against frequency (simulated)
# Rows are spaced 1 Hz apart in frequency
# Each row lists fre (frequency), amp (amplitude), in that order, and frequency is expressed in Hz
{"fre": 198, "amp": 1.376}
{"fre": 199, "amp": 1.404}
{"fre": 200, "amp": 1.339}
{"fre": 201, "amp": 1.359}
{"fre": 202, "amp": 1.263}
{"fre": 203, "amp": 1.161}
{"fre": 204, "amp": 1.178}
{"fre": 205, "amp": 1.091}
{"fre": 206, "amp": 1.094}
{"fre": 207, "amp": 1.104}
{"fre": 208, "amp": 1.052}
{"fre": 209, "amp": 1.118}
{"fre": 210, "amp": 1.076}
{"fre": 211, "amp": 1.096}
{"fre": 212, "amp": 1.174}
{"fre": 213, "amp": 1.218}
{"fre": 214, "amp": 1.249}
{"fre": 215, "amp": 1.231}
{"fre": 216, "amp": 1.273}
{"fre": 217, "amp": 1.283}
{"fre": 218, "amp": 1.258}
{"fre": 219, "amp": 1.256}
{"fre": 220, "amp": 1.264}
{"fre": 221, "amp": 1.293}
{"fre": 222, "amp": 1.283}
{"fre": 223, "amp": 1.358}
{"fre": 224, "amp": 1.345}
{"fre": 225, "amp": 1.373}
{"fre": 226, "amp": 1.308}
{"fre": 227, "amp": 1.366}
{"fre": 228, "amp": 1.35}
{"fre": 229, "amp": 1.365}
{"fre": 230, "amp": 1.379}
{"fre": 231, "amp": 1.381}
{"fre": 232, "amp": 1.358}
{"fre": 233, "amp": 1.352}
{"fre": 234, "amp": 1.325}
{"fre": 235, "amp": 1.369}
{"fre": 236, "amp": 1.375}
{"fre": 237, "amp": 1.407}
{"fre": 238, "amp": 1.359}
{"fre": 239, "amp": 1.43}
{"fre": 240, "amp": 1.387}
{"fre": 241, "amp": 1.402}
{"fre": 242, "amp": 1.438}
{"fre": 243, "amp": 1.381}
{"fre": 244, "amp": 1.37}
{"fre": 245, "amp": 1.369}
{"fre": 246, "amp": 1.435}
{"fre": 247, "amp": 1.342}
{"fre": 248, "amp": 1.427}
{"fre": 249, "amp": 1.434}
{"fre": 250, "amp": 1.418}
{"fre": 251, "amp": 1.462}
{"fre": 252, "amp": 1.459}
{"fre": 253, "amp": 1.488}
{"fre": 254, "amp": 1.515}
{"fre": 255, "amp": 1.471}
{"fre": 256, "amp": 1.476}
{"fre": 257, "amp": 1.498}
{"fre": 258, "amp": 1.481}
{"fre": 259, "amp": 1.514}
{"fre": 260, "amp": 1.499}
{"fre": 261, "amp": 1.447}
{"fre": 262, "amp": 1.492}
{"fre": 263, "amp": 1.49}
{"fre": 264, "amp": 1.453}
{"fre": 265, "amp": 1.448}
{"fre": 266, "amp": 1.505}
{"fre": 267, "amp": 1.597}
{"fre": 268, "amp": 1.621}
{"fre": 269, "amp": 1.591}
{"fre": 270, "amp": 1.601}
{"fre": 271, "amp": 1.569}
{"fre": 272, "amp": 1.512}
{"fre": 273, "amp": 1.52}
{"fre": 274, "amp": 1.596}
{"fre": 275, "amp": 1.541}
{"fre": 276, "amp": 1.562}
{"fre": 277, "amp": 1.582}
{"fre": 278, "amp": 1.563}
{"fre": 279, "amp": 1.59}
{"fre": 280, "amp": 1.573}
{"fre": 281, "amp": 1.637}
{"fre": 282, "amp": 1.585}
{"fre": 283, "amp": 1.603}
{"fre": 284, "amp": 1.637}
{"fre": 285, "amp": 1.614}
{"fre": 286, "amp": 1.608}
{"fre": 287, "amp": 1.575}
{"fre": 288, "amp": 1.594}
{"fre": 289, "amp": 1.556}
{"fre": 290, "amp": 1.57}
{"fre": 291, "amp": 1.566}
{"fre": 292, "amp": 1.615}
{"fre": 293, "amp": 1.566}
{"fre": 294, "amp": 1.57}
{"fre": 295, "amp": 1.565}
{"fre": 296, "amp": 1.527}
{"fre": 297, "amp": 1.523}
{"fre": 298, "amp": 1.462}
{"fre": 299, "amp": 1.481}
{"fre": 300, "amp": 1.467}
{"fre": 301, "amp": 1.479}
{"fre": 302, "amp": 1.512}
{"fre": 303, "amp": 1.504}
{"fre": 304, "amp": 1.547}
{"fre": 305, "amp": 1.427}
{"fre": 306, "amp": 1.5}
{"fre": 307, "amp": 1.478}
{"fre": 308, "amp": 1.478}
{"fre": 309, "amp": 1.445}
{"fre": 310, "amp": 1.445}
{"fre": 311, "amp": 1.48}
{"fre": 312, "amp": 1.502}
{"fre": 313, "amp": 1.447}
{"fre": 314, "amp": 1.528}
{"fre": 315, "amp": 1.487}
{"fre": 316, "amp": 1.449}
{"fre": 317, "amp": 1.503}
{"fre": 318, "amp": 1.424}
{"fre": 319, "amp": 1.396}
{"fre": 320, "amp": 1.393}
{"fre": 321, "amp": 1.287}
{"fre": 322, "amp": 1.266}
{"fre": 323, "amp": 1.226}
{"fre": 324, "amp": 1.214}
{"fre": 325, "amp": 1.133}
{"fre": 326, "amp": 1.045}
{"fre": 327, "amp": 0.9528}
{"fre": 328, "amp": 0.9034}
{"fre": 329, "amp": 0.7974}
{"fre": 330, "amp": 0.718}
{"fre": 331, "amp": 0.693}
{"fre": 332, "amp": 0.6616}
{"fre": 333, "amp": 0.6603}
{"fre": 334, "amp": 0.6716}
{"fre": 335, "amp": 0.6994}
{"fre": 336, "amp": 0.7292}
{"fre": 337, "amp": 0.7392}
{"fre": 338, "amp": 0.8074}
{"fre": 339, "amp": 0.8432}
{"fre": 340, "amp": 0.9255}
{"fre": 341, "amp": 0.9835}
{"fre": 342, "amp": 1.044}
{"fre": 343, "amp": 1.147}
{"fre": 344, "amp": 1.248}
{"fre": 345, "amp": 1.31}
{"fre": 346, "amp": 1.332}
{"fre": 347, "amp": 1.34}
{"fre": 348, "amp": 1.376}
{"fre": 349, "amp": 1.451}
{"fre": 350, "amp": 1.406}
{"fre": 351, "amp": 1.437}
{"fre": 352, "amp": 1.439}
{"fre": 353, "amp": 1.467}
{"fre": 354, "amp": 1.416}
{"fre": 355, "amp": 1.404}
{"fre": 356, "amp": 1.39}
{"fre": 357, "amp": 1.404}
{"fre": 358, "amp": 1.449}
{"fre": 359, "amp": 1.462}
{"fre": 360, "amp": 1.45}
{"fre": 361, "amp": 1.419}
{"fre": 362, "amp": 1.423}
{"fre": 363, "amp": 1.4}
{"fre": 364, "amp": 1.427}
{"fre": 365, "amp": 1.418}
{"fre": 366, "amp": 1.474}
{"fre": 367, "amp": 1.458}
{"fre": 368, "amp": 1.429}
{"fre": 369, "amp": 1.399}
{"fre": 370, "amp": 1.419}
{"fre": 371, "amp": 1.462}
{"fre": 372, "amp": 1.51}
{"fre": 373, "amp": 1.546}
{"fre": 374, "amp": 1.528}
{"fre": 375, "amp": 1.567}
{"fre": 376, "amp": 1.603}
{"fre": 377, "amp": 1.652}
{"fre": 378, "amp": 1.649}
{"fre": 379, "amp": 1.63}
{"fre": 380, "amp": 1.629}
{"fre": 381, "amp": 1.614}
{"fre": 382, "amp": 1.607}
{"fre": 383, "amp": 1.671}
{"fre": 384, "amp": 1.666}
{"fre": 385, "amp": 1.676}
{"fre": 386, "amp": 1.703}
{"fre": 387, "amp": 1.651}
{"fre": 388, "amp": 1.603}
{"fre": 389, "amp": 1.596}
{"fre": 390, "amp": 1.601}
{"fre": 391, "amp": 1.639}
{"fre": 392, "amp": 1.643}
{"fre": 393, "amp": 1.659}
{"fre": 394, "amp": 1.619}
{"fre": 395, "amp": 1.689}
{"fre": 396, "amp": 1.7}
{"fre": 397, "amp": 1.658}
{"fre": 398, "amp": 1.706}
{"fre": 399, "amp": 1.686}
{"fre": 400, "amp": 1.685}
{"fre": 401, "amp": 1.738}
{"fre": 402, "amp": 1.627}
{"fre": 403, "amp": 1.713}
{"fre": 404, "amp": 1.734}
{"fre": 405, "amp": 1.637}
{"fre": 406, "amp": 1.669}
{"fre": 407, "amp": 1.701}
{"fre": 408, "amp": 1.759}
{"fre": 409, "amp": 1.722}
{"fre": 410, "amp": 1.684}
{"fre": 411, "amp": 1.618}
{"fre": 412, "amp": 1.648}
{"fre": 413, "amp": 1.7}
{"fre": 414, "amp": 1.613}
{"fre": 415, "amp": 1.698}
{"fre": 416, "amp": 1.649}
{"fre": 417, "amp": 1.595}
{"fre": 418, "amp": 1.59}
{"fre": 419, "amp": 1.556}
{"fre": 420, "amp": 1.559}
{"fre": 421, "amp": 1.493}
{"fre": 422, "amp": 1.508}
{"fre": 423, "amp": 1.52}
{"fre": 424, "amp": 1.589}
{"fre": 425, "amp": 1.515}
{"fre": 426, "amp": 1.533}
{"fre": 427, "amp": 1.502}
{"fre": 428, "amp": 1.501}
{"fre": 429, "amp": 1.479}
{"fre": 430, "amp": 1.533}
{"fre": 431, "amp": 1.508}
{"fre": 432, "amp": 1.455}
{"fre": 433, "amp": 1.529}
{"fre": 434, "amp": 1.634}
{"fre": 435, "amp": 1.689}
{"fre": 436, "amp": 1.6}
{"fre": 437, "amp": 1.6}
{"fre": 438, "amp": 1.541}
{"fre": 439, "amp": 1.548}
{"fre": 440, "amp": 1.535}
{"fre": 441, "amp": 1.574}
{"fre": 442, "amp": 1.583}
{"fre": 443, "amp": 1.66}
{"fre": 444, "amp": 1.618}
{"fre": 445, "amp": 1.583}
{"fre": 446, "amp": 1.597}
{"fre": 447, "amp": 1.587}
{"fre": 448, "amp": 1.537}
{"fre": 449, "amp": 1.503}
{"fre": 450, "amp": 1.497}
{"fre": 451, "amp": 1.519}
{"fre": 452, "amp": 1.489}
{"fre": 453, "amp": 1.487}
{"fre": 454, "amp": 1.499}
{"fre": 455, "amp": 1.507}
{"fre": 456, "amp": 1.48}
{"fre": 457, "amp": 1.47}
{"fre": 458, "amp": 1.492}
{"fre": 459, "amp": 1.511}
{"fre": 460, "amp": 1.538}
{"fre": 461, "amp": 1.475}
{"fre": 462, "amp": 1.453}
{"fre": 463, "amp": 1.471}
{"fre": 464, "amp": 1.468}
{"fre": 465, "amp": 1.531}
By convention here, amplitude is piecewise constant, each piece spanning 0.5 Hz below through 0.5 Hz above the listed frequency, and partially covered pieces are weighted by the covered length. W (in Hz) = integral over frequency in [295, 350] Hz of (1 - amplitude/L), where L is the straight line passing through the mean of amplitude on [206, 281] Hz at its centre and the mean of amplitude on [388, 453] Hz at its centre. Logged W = 9.56 Hz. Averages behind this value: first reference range 1.4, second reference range 1.6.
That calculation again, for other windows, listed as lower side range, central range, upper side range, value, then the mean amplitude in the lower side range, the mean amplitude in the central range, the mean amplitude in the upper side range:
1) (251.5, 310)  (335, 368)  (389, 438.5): 6.3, 1.53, 1.28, 1.62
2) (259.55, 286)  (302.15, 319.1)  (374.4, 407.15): 1.2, 1.56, 1.48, 1.65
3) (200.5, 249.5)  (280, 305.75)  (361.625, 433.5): -2.5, 1.3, 1.55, 1.59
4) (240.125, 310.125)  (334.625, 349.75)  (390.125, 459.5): 4.6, 1.51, 1.07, 1.59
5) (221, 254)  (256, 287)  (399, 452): -2.8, 1.38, 1.55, 1.6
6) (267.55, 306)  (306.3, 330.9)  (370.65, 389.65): 4.5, 1.56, 1.28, 1.61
